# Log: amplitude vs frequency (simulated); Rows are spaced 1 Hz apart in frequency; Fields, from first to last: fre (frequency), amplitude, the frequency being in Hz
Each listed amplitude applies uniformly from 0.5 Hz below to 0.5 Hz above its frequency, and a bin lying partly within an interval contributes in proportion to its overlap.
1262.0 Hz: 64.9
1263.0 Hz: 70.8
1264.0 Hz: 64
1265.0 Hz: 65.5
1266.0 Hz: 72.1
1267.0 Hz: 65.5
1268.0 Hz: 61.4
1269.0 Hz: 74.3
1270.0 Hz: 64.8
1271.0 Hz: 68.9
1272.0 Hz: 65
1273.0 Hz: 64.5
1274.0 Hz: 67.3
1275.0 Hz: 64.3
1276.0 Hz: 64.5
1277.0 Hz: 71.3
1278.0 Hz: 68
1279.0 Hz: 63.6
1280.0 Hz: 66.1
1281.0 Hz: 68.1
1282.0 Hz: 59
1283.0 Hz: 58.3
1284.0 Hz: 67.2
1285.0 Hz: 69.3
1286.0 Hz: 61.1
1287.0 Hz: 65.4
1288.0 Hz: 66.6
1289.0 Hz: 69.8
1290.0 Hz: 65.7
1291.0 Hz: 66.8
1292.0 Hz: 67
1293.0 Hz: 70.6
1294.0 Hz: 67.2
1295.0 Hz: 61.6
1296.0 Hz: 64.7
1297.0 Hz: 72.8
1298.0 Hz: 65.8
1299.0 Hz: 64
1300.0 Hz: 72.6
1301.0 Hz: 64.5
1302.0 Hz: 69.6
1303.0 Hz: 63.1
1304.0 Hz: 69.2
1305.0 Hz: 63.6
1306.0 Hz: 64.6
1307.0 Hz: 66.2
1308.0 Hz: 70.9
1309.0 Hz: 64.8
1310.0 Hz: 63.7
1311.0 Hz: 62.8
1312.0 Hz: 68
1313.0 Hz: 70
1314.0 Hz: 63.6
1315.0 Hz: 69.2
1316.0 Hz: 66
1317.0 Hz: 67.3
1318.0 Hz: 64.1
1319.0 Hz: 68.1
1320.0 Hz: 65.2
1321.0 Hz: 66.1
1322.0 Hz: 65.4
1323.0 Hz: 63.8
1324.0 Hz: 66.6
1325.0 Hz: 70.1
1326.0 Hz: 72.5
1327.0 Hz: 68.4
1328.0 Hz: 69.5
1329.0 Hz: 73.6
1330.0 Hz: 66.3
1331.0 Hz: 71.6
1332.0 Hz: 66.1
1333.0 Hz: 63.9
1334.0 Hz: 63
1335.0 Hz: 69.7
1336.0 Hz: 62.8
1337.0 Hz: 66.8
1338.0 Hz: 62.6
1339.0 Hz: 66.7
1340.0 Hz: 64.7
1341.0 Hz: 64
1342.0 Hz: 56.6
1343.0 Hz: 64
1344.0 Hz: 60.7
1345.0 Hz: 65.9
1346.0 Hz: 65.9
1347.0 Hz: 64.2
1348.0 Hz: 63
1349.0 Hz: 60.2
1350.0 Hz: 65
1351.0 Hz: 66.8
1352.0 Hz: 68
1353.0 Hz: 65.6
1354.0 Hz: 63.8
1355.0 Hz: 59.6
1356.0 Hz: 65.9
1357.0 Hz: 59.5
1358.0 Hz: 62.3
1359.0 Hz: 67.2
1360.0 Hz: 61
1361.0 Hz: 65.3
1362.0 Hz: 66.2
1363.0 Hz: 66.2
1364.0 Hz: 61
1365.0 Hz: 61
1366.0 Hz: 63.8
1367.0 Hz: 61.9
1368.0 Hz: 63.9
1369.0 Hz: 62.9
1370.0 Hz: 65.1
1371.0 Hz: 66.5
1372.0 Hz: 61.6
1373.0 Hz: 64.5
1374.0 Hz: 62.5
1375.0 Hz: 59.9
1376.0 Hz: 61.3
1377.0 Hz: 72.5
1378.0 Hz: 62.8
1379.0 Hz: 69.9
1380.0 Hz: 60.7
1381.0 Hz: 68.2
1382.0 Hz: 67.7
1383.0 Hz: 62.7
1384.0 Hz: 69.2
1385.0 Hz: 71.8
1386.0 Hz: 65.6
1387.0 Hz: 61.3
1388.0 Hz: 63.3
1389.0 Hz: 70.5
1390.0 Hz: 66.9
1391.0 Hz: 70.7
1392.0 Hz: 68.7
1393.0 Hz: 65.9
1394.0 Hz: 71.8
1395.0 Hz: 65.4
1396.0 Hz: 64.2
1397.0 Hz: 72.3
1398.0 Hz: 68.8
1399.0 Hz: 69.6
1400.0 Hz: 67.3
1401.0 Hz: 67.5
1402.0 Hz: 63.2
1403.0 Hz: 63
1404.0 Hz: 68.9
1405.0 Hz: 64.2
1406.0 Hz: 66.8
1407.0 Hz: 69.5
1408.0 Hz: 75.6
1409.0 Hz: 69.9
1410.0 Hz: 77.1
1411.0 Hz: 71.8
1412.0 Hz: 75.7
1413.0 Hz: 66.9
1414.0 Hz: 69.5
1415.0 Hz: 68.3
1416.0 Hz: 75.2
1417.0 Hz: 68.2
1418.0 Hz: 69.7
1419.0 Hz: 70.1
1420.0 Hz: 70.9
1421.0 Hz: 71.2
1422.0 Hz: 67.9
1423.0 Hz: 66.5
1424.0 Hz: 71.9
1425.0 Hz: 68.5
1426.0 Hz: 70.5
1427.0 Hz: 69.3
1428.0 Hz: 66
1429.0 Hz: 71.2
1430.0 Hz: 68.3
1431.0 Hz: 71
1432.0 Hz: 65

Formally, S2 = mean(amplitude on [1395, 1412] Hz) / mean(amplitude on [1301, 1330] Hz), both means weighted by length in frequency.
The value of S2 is 1.03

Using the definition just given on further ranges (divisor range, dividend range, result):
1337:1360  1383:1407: 1.05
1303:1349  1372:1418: 1.03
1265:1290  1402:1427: 1.06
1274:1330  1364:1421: 1.01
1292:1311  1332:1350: 0.96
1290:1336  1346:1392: 0.97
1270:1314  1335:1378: 0.96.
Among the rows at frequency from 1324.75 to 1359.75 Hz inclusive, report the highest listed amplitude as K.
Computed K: 73.6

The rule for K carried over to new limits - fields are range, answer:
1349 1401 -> 72.5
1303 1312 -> 70.9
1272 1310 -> 72.8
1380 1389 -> 71.8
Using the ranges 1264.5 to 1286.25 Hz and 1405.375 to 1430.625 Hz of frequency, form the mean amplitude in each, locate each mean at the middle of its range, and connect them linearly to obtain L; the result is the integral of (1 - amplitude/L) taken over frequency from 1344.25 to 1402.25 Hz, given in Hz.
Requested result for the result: 3.1 Hz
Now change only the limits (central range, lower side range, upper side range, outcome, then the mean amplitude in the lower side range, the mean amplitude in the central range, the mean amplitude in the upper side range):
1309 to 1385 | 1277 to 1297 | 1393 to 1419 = 2.7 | 65.9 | 65.2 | 69.2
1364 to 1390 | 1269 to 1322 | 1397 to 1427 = 1.4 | 66.3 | 64.8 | 69.5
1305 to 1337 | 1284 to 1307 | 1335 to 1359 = -0.8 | 66.6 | 66.8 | 63.9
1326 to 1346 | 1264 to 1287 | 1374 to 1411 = 0.2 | 65.9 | 65.8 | 67.3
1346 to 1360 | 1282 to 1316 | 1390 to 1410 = 0.7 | 66.3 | 63.9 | 68.3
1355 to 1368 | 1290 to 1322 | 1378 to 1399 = 0.7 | 66.5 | 63.3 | 67.2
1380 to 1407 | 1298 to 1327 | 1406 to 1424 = 1.1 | 66.6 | 67.1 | 70.7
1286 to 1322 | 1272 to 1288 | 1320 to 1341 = -0.3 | 65.2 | 66.5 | 66.9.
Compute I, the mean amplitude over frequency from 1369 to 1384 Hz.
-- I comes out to 64.8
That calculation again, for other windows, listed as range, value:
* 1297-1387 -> 65.4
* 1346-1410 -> 65.7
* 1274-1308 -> 66.2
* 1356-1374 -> 63.6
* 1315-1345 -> 66.1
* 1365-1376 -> 63.1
